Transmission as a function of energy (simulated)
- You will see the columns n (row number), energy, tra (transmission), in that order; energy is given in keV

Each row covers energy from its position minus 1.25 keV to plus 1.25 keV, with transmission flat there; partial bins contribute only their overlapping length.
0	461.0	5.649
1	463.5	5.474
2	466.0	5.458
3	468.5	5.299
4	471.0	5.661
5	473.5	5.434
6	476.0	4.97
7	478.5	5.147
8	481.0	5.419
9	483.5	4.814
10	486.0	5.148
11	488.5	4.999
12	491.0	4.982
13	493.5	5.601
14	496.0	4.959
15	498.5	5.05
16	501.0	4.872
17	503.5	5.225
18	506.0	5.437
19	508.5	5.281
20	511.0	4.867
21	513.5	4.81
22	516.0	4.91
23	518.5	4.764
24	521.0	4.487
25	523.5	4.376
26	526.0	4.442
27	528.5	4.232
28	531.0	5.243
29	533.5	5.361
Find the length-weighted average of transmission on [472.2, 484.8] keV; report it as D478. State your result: 5.16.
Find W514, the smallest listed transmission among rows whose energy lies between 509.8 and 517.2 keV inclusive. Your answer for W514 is 4.81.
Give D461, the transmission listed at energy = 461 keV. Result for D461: 5.649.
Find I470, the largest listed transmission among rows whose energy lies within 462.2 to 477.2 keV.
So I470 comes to 5.661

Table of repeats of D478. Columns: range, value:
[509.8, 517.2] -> 4.86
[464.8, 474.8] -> 5.46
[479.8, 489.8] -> 5.09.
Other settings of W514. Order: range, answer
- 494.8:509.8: 4.872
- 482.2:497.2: 4.814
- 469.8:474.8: 5.434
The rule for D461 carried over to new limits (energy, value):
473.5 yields 5.434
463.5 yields 5.474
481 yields 5.419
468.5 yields 5.299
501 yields 4.872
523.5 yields 4.376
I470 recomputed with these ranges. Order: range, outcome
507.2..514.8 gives 5.281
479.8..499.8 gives 5.601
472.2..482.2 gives 5.434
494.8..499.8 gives 5.05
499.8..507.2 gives 5.437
